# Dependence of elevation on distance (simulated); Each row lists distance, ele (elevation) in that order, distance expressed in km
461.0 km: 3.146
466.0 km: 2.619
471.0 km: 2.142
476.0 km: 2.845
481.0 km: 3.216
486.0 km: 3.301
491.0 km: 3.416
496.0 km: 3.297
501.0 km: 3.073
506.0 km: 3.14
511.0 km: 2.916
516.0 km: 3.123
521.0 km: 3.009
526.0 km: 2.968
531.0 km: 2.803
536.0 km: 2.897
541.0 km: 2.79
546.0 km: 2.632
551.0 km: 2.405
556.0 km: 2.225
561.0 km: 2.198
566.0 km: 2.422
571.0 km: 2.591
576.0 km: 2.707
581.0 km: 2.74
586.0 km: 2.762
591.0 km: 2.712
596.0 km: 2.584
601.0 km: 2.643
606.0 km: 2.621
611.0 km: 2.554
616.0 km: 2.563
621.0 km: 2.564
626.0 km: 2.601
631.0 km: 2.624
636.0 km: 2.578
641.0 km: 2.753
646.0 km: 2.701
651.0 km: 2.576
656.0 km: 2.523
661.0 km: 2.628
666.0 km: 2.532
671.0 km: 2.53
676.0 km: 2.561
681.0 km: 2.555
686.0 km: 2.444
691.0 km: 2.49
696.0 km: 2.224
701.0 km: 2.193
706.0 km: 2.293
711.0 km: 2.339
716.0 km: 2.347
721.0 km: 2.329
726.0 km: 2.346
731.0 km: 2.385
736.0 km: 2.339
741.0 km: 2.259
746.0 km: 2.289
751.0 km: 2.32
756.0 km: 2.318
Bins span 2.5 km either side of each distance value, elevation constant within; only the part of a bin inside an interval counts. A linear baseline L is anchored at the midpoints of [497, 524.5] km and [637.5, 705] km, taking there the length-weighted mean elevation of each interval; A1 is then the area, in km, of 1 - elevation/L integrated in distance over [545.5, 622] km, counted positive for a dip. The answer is 6.9 km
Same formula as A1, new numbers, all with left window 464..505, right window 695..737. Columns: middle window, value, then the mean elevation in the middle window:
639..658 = -0.95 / 2.64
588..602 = 0.11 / 2.65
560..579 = 1.64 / 2.51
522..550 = 0.40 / 2.81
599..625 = 0.32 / 2.59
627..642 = -0.49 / 2.64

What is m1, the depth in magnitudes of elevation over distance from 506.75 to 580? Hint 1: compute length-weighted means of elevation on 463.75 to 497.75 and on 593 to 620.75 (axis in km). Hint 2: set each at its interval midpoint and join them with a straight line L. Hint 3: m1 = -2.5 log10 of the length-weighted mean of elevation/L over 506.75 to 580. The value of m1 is 0.03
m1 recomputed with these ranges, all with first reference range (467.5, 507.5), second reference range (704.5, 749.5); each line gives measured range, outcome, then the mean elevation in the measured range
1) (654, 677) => -0.020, 2.56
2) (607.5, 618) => 0.043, 2.56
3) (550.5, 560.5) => 0.241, 2.27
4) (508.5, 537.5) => -0.007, 2.95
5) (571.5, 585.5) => 0.023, 2.71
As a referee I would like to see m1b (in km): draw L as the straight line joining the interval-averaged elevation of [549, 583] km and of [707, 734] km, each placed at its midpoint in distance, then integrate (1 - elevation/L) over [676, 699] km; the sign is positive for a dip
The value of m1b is -0.6 km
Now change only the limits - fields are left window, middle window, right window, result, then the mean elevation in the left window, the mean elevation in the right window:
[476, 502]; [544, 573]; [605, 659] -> 5.17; 3.23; 2.61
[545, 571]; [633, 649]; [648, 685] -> -1.00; 2.38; 2.56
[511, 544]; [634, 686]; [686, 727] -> -2.19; 2.93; 2.33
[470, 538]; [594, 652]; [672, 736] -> 0.56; 3.03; 2.38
